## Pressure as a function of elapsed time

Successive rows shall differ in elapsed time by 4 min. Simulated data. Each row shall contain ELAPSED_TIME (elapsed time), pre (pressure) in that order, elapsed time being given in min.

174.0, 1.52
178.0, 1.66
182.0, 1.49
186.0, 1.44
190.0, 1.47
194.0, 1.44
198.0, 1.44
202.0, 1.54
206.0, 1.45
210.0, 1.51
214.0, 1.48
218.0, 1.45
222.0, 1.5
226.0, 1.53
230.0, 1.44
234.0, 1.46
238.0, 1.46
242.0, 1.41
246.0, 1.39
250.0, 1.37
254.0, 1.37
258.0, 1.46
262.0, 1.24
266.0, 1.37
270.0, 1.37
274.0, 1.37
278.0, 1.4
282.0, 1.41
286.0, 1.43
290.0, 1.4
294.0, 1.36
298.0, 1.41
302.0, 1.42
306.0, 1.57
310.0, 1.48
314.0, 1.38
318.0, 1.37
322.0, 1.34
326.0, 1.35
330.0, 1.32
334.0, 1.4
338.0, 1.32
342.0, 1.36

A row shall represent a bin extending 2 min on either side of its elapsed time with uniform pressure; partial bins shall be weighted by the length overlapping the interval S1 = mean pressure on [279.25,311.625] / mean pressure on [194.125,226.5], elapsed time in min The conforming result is 1.0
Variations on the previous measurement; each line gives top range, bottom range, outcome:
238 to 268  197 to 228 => 0.93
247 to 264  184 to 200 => 0.94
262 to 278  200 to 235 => 0.91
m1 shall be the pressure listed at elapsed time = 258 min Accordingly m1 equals 1.46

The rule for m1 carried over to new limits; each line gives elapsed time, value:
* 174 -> 1.52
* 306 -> 1.57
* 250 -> 1.37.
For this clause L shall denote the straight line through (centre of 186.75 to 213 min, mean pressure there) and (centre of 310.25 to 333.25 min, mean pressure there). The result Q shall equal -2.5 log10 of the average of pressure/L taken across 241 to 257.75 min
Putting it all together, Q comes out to 0.03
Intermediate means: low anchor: 1.47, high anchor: 1.36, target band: 1.39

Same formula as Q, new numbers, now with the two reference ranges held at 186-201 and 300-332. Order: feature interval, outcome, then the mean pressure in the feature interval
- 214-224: -0.02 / 1.48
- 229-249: 0.01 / 1.43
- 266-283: 0.03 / 1.38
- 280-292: 0.00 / 1.41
